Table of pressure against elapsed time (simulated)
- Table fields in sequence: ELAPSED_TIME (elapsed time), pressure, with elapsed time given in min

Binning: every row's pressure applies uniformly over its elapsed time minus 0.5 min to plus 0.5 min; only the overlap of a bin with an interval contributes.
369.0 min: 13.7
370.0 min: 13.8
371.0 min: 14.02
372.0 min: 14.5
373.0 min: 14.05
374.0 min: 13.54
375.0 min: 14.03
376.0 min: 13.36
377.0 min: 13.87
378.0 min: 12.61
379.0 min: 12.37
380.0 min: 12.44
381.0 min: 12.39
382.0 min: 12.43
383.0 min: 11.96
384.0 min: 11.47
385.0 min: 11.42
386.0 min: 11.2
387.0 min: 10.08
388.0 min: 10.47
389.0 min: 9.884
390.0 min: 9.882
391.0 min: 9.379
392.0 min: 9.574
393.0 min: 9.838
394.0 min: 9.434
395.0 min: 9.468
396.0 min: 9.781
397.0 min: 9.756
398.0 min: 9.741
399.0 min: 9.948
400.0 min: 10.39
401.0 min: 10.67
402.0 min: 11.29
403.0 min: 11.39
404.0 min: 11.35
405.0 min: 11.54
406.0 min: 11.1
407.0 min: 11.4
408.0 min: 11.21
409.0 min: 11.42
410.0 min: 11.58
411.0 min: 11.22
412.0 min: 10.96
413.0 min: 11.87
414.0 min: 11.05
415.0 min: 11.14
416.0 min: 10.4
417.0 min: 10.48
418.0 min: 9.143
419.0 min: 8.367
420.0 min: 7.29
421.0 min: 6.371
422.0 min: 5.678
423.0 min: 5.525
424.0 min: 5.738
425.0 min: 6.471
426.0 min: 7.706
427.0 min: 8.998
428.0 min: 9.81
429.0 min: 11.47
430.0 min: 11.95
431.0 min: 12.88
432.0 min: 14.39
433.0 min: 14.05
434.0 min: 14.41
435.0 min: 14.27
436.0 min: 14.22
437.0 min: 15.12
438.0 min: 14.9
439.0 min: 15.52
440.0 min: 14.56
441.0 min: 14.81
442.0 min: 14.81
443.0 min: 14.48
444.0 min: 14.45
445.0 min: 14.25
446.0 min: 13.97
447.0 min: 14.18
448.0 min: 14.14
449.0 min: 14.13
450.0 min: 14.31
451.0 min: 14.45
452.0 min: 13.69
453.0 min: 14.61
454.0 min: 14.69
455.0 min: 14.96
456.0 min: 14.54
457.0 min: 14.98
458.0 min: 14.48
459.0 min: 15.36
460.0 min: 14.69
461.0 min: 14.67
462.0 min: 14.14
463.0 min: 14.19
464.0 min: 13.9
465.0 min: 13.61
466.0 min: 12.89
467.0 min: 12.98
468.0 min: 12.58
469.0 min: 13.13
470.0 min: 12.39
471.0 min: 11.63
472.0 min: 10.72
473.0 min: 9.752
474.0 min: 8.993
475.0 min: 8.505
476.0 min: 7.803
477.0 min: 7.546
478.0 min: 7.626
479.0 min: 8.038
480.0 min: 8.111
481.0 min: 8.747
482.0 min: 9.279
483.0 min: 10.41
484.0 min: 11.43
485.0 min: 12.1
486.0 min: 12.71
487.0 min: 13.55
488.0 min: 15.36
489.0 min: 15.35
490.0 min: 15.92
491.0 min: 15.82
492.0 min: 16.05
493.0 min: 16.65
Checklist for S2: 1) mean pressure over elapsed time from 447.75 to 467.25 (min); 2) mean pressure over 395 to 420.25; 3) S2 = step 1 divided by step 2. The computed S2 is 1.35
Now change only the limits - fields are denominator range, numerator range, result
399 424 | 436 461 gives 1.45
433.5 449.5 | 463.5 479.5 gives 0.74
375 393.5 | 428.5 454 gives 1.24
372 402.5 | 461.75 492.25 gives 1.04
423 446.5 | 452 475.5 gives 1.04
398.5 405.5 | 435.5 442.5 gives 1.36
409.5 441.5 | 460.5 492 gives 1.07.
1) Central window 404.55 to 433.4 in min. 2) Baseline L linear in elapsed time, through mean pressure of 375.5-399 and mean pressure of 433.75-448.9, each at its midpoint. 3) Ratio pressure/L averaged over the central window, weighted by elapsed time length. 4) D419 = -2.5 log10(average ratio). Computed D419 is 0.28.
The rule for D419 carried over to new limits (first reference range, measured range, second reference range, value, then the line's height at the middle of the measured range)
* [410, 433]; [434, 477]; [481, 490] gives -0.216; 11.2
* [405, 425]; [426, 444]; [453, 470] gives -0.165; 11.5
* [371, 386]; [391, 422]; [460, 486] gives 0.206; 12.3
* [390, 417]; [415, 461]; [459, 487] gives -0.134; 11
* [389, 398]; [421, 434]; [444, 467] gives 0.265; 12.2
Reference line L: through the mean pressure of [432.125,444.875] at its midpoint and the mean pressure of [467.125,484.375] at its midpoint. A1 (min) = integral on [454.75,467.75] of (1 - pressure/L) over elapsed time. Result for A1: -2.8 min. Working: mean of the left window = 14.6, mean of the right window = 9.86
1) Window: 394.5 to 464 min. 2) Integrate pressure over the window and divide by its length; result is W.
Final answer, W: 12.1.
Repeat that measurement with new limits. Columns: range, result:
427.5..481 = 13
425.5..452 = 13.6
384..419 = 10.6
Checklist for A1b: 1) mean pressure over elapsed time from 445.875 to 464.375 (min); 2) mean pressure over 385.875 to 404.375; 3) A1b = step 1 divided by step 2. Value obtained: 1.42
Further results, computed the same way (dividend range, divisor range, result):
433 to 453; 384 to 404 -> 1.41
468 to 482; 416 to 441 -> 0.88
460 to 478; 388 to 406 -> 1.14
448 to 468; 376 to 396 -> 1.28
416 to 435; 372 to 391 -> 0.80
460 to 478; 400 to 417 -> 1.05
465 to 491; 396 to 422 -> 1.09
